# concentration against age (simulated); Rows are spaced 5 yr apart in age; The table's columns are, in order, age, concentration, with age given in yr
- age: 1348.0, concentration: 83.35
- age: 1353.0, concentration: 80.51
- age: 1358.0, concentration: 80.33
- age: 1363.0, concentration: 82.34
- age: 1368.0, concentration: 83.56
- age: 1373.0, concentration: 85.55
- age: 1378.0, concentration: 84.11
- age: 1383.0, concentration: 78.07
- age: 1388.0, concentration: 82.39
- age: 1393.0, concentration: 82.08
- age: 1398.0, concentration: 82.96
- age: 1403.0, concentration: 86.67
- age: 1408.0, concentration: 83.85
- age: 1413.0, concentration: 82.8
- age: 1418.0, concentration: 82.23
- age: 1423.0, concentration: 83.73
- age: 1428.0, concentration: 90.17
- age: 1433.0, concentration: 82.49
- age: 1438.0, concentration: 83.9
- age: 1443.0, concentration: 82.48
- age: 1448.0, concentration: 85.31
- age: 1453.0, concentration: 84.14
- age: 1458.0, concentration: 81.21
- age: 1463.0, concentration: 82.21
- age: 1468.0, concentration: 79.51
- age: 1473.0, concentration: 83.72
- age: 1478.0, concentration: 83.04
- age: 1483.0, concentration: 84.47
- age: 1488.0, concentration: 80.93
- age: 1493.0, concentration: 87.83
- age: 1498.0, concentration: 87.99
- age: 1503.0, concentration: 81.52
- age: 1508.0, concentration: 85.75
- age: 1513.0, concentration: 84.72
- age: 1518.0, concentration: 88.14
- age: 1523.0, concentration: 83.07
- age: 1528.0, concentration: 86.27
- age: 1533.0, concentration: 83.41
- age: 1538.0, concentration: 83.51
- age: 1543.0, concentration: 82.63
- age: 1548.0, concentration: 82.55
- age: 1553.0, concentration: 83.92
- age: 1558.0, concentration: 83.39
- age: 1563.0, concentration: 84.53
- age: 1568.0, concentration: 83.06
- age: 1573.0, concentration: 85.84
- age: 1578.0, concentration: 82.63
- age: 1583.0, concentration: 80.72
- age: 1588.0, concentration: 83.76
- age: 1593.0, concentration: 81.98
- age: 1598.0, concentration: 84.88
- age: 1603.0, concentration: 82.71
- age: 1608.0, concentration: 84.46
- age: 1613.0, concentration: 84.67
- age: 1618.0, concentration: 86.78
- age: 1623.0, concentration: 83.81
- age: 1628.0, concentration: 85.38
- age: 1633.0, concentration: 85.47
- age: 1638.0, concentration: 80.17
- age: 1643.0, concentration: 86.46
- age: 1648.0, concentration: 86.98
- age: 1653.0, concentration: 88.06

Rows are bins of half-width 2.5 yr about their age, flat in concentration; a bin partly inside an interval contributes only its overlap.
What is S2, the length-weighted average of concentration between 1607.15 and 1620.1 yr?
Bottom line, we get 85.4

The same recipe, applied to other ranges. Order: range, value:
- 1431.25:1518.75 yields 83.8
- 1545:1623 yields 83.7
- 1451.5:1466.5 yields 82.2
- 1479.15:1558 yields 84.4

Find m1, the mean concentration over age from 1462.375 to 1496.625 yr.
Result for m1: 83.3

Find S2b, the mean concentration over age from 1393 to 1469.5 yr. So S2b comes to 83.6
